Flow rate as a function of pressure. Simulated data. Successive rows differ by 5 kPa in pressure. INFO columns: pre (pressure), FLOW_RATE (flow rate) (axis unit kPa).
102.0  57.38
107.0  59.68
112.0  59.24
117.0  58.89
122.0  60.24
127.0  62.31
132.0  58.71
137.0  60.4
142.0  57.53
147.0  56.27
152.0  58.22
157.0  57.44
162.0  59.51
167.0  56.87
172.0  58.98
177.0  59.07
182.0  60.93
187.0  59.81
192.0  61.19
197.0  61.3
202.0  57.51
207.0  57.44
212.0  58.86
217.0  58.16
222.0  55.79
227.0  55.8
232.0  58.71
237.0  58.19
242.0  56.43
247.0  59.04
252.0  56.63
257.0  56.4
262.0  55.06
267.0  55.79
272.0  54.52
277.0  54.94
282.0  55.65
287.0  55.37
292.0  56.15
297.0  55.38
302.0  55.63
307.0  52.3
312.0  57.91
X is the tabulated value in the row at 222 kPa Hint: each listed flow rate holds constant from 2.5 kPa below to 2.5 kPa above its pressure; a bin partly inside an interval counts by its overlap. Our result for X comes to 55.79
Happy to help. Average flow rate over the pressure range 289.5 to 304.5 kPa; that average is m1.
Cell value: 55.7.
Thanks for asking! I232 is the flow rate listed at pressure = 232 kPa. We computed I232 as 58.71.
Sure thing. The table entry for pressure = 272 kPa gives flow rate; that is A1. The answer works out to 54.52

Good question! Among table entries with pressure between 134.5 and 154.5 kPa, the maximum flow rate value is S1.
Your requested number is 60.4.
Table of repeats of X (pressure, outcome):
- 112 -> 59.24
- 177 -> 59.07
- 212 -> 58.86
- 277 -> 54.94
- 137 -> 60.4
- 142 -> 57.53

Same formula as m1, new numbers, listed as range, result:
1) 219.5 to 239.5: 57.1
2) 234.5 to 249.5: 57.9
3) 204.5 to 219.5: 58.2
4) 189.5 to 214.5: 59.3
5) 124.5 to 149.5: 59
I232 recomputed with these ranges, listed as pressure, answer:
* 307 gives 52.3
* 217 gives 58.16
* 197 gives 61.3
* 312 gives 57.91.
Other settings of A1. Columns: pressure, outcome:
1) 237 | 58.19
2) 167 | 56.87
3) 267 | 55.79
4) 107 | 59.68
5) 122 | 60.24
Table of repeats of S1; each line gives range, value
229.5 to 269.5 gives 59.04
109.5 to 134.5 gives 62.31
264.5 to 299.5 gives 56.15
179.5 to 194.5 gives 61.19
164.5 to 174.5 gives 58.98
